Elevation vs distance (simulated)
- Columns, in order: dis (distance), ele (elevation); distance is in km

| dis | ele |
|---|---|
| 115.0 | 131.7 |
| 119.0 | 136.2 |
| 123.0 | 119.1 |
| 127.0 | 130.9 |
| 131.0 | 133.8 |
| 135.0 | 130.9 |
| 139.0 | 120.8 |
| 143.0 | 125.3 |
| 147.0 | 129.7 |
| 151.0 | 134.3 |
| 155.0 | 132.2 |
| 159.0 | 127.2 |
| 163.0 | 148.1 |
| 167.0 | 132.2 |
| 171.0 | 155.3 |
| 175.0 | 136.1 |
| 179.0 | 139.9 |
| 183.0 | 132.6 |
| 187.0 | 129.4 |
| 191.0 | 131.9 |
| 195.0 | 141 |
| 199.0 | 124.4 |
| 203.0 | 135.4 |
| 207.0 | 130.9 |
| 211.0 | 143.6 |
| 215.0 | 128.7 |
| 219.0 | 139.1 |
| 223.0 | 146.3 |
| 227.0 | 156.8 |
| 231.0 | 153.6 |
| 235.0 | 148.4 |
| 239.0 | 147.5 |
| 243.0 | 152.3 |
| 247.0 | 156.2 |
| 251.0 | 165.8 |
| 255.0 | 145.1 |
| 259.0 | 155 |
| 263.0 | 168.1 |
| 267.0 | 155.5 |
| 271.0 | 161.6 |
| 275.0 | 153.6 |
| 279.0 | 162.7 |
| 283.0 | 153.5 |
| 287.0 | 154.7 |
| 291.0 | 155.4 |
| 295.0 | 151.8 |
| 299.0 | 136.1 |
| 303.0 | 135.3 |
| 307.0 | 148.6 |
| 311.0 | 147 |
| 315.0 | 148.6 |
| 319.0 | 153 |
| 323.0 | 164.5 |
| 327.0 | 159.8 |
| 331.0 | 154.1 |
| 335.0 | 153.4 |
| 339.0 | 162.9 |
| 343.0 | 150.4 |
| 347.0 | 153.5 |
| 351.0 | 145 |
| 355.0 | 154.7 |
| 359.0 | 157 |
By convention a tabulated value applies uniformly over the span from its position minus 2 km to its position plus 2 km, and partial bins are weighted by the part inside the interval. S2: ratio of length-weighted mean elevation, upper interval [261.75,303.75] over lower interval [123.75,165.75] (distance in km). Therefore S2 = 1.2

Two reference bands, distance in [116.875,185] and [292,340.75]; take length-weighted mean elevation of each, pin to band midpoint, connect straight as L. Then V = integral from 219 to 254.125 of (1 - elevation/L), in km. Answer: -2.4 km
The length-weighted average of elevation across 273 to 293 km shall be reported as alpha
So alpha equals 156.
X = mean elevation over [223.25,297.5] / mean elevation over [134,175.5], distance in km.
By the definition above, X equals 1.16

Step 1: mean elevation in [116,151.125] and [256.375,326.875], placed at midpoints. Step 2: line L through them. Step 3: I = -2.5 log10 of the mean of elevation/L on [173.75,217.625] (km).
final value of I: 0.03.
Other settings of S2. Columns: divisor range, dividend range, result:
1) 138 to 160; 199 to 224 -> 1.06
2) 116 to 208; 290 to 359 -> 1.14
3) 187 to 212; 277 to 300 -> 1.14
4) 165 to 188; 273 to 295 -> 1.13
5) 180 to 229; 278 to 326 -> 1.10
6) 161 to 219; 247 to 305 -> 1.13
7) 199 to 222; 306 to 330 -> 1.14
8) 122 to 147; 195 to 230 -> 1.09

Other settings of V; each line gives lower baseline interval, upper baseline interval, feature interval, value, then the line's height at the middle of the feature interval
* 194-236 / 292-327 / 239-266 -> -2.33 km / 144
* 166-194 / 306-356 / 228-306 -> -3.59 km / 147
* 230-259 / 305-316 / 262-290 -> -1.40 km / 151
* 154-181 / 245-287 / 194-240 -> 2.24 km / 148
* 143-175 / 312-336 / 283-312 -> 0.91 km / 152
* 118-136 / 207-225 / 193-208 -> 0.43 km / 137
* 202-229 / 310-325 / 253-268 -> -1.00 km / 146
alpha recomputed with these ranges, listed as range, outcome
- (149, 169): 135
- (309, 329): 155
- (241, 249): 154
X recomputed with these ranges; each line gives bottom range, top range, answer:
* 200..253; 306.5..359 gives 1.05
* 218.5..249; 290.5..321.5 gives 0.98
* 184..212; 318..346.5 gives 1.18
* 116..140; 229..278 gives 1.20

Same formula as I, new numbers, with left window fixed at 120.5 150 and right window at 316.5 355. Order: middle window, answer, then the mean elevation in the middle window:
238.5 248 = -0.07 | 152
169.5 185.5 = -0.05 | 140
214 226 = -0.01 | 140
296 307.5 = 0.08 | 140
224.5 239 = -0.08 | 152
